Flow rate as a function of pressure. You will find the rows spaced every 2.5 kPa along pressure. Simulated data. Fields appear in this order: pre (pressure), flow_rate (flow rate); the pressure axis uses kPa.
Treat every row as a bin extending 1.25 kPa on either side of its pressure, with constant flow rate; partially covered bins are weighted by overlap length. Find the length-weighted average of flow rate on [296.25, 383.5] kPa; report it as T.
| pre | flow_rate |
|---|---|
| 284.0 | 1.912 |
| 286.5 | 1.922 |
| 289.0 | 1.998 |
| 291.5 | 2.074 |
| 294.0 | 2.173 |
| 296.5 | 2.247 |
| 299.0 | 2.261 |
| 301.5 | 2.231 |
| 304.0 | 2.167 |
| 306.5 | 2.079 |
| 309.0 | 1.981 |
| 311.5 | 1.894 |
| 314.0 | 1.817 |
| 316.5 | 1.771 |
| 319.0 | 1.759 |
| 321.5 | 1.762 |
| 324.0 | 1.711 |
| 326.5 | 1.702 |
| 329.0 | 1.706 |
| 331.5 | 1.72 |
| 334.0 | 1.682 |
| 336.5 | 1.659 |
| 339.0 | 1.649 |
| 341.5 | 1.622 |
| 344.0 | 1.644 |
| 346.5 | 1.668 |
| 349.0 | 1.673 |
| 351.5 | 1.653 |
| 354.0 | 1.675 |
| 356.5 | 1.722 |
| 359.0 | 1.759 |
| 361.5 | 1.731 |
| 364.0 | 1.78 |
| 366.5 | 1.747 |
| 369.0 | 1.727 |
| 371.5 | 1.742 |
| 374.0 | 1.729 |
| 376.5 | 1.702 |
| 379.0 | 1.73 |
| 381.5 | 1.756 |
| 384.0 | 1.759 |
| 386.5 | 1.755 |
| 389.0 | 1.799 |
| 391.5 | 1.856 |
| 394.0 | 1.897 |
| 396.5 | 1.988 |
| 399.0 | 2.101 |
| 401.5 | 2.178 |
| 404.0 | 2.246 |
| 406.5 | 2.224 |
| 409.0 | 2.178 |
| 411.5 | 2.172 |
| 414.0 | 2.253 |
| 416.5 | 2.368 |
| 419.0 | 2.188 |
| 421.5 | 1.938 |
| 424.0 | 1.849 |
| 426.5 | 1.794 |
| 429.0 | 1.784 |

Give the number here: 1.79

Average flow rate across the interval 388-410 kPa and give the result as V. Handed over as 2.05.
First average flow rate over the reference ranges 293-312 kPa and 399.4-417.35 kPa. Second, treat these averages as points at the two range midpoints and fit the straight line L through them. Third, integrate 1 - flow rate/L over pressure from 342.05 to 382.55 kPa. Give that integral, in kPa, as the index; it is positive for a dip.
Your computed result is 8.8 kPa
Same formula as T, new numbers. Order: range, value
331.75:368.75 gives 1.69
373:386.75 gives 1.74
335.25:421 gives 1.86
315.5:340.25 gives 1.71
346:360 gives 1.69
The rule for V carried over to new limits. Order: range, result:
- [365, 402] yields 1.82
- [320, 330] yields 1.72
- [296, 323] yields 1.99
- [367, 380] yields 1.73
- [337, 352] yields 1.65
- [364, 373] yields 1.74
